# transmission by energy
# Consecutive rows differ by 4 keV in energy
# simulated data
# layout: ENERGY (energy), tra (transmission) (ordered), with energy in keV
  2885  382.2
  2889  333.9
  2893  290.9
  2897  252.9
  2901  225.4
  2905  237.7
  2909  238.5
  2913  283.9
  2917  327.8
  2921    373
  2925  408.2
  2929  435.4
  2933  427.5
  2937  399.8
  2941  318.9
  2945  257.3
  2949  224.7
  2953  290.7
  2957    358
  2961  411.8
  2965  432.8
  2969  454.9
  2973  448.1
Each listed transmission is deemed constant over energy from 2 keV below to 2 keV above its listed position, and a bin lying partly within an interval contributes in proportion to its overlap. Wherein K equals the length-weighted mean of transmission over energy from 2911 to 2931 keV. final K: 366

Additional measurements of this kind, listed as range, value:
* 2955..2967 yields 401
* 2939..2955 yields 273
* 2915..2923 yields 350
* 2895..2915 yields 248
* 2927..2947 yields 368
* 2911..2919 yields 306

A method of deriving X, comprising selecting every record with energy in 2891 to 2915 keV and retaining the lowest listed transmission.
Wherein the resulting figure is 225.4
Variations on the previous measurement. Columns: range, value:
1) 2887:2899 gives 252.9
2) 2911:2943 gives 283.9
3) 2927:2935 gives 427.5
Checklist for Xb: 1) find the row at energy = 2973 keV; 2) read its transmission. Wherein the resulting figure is 448.1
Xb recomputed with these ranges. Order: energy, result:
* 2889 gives 333.9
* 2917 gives 327.8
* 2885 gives 382.2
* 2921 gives 373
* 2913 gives 283.9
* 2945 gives 257.3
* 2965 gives 432.8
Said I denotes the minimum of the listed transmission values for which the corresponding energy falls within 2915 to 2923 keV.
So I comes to 327.8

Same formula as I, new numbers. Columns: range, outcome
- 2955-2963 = 358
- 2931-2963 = 224.7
